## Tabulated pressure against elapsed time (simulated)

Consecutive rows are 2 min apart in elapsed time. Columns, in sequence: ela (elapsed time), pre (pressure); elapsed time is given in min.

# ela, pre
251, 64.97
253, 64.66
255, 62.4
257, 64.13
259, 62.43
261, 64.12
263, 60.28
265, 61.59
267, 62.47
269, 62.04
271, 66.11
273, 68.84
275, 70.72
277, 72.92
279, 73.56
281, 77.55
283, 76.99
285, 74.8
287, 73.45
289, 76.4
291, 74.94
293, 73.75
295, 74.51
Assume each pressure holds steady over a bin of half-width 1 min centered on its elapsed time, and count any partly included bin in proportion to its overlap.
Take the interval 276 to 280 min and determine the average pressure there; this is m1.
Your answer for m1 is 73.2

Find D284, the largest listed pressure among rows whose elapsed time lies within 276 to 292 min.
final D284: 77.55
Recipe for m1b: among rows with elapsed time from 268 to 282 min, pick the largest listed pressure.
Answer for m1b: 77.55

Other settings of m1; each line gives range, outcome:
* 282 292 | 75.3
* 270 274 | 67.5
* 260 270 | 62.1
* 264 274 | 64.2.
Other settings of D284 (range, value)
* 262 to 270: 62.47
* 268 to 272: 66.11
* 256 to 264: 64.13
